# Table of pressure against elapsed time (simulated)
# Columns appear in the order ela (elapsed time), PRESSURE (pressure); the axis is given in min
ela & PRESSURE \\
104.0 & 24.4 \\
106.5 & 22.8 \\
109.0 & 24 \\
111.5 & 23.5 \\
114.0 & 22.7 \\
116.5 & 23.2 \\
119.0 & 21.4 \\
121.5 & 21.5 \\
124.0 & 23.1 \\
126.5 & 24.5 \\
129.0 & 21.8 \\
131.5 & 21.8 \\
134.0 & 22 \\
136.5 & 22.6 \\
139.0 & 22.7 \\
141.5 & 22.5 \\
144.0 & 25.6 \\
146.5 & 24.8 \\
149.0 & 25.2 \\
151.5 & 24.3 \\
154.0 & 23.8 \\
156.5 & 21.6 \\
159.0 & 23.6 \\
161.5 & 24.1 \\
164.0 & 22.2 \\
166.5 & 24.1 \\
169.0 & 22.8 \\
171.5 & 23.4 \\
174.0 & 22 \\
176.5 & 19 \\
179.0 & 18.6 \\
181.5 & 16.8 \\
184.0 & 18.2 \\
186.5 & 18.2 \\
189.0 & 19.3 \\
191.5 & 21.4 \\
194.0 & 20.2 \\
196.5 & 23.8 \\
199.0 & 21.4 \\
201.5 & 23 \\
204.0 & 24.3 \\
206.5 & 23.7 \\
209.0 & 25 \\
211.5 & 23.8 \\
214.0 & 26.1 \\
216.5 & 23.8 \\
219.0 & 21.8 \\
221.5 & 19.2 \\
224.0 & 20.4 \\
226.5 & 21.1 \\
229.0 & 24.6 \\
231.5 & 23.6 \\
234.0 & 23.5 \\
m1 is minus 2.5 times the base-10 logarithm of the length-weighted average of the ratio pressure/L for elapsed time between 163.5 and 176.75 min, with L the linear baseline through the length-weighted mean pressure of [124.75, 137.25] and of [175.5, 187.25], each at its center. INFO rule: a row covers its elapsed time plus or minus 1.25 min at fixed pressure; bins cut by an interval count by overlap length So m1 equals -0.18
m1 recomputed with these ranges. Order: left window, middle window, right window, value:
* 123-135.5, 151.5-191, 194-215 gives 0.093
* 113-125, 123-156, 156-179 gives -0.050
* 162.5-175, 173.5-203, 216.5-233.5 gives 0.125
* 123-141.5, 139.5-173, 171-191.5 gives -0.127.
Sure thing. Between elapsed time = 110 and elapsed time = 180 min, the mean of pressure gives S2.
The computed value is 22.8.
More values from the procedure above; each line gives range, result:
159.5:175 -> 23.1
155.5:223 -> 21.9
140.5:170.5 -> 23.7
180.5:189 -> 18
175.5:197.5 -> 19.5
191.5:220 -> 23.3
